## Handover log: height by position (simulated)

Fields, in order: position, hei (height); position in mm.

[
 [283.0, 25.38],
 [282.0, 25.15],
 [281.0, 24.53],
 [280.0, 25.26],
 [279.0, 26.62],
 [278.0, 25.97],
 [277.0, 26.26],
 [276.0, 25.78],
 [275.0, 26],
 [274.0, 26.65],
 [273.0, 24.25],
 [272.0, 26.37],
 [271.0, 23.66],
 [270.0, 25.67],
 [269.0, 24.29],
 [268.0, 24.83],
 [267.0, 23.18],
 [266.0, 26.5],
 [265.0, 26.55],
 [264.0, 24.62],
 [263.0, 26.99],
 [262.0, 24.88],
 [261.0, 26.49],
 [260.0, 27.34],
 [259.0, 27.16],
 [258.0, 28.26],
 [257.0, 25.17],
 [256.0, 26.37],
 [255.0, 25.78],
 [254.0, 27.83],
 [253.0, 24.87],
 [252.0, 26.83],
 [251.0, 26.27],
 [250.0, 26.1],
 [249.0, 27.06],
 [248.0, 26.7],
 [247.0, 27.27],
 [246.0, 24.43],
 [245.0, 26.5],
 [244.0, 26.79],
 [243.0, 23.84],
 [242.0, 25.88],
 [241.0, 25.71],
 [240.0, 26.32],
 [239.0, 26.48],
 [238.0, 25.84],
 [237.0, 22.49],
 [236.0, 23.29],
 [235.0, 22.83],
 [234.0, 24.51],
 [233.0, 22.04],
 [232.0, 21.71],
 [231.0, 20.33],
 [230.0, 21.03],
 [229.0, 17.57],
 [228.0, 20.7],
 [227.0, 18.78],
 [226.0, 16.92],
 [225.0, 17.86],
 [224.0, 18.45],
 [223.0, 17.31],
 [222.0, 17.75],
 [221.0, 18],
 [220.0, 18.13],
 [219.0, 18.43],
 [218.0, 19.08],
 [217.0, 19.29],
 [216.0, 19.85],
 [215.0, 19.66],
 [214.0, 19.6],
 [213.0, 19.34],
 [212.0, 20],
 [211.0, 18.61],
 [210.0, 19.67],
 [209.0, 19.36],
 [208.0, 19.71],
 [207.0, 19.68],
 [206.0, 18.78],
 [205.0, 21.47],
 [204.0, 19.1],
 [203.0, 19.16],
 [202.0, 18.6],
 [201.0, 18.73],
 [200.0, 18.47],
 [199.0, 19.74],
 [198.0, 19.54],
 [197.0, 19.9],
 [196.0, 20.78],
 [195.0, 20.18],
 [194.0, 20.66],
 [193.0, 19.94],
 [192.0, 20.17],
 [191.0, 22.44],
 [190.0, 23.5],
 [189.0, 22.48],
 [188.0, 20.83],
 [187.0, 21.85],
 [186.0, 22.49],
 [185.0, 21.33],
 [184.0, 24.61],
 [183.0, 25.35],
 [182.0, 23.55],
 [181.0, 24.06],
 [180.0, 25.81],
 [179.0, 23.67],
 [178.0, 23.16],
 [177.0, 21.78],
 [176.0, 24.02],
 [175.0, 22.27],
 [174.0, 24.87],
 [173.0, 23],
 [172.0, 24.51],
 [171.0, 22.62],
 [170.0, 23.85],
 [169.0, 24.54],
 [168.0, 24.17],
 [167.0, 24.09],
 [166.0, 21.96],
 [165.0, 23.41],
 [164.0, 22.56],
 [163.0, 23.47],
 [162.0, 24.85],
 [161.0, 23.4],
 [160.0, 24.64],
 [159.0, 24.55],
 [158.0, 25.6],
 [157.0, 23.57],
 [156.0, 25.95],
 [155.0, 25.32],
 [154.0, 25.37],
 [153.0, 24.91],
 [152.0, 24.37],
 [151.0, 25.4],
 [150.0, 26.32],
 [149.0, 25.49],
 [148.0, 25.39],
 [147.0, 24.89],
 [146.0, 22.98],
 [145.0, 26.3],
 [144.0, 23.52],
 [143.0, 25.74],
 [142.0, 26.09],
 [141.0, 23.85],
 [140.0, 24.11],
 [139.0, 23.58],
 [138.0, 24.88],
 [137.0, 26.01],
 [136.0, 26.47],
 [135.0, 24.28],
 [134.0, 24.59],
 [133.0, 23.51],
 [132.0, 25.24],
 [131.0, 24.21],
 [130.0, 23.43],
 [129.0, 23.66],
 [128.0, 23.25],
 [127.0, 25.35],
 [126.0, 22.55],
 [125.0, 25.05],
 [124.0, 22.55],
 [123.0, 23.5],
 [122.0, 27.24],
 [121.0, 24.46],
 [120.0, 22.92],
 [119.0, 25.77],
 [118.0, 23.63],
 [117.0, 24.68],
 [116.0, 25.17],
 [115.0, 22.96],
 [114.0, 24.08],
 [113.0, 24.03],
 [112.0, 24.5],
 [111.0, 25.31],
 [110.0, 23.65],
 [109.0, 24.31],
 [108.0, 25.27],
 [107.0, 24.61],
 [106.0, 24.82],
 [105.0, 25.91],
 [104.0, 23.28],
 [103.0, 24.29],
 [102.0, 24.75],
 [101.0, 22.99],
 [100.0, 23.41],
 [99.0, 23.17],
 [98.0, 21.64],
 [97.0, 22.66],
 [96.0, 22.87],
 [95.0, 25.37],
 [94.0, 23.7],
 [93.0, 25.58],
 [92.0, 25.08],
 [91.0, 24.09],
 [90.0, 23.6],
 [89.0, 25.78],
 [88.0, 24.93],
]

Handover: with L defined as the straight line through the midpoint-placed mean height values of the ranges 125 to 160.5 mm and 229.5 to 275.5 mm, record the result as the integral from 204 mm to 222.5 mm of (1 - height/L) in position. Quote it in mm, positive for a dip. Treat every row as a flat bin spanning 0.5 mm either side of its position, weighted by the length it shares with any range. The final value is 4.32 mm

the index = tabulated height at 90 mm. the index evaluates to 23.6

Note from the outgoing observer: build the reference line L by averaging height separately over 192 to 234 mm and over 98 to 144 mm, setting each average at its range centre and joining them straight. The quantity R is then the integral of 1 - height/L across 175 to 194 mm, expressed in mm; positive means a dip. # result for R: -1.63 mm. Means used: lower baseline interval 24.3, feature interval 22.8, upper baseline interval 19.4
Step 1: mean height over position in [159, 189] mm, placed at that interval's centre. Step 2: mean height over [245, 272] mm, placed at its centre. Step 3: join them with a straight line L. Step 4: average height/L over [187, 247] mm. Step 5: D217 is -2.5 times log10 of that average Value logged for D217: 0.19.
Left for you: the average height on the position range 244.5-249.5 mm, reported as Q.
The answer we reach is 26.4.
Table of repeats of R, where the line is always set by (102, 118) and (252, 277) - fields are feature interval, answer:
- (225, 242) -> 2.2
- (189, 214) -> 5.3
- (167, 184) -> 0.8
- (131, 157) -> -0.2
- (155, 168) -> 0.4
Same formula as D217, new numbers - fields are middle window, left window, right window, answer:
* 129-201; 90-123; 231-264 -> 0.05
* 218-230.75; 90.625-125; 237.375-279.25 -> 0.35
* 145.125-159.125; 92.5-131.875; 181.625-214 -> -0.12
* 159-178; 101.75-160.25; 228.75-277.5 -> 0.05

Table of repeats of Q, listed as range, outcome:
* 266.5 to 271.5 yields 24.3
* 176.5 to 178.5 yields 22.5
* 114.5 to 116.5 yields 24.1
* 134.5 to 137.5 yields 25.6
